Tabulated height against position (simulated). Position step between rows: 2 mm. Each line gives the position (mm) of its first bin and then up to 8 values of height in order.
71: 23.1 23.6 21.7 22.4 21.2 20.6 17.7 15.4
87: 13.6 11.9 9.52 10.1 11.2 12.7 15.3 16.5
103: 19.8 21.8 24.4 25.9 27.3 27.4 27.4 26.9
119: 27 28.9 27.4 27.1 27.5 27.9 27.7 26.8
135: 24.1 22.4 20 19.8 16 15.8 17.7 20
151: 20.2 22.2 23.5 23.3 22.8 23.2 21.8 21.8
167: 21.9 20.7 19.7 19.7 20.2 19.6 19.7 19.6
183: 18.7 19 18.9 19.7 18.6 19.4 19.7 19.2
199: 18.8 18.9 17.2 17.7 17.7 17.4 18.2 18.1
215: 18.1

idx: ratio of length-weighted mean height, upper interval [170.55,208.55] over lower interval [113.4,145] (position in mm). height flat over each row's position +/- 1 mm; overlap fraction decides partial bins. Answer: 0.76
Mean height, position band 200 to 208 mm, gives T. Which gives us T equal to 17.9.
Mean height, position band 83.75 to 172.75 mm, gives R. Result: 21.2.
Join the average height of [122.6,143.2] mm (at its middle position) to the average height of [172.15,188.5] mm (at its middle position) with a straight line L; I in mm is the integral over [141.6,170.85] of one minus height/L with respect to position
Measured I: 1.5 mm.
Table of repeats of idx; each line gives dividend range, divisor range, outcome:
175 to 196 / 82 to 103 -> 1.41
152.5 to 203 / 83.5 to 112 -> 1.21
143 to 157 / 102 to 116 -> 0.80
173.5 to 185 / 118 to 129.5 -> 0.71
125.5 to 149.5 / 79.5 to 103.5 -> 1.53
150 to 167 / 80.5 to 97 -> 1.66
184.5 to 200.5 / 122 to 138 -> 0.73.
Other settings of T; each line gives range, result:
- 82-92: 13.6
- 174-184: 19.6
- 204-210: 17.6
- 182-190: 19.1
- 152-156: 22.9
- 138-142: 19.9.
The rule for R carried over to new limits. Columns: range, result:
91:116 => 19.6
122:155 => 22.7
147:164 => 21.9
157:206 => 19.9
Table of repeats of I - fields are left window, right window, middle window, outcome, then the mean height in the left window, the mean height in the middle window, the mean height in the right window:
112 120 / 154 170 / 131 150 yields 3.1 mm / 27.2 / 20.7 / 22.4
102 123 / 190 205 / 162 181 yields 0.4 mm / 25.8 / 20.5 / 18.8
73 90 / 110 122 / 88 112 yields 6.6 mm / 18.4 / 17.2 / 27.5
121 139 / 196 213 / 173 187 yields 0.9 mm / 26.1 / 19.4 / 18.1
